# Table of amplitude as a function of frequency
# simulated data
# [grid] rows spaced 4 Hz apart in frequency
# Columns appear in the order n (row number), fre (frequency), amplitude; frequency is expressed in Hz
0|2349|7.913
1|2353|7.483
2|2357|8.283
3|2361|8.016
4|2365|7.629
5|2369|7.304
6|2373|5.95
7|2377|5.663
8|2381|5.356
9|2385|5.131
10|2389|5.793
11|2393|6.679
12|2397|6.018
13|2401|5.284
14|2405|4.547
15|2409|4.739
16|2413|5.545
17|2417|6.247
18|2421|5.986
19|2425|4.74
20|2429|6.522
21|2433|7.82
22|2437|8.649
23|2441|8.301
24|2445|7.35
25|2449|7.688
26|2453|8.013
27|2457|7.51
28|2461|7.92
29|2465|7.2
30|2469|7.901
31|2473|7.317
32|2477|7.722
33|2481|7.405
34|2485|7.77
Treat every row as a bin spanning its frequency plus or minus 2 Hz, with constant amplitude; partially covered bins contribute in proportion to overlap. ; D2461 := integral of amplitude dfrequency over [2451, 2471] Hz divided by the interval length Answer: 7.71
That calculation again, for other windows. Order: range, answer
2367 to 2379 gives 6.31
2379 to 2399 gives 5.8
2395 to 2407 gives 5.28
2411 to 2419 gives 5.9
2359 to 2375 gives 7.22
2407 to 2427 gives 5.45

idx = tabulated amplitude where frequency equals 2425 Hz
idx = 4.74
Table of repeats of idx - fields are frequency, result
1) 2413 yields 5.545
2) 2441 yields 8.301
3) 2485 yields 7.77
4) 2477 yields 7.722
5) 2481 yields 7.405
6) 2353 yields 7.483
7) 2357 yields 8.283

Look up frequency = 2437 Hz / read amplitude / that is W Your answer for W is 8.649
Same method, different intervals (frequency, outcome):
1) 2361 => 8.016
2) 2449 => 7.688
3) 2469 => 7.901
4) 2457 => 7.51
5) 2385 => 5.131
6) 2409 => 4.739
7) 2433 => 7.82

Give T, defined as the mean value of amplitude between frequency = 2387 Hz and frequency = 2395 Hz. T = 6.24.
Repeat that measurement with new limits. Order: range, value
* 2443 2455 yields 7.68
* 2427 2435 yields 7.17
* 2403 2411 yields 4.64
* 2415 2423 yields 6.12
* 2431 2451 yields 7.96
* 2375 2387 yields 5.38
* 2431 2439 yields 8.23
